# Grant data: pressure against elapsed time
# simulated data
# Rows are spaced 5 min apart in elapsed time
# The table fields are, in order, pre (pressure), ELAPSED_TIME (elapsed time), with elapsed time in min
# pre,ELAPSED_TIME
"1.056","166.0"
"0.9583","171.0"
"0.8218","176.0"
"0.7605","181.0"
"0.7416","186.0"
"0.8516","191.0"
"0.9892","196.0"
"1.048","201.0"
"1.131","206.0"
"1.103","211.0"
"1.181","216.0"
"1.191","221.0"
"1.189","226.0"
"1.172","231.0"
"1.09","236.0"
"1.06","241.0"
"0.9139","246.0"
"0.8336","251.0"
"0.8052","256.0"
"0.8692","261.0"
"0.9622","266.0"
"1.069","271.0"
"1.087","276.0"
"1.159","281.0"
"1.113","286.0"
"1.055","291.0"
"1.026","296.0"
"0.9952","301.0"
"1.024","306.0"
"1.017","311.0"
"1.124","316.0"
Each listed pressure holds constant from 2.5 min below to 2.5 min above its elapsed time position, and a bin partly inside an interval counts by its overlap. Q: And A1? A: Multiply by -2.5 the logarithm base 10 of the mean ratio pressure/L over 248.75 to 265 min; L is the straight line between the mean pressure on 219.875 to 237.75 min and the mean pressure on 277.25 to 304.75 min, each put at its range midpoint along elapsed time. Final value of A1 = 0.30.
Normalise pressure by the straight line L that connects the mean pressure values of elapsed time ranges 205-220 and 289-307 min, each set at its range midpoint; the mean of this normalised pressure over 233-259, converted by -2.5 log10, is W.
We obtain 0.16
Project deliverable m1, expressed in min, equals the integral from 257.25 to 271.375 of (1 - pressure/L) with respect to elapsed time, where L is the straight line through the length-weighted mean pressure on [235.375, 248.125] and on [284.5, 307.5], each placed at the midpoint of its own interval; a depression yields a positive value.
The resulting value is 1.2 min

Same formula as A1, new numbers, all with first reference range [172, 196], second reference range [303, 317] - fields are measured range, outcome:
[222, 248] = -0.20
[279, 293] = -0.11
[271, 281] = -0.12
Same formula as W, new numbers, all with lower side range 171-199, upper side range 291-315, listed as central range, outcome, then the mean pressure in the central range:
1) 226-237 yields -0.244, 1.15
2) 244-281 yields 0.019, 0.95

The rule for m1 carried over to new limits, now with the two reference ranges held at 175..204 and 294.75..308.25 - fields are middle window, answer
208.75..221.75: -3.5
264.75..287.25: -2.3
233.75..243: -1.4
